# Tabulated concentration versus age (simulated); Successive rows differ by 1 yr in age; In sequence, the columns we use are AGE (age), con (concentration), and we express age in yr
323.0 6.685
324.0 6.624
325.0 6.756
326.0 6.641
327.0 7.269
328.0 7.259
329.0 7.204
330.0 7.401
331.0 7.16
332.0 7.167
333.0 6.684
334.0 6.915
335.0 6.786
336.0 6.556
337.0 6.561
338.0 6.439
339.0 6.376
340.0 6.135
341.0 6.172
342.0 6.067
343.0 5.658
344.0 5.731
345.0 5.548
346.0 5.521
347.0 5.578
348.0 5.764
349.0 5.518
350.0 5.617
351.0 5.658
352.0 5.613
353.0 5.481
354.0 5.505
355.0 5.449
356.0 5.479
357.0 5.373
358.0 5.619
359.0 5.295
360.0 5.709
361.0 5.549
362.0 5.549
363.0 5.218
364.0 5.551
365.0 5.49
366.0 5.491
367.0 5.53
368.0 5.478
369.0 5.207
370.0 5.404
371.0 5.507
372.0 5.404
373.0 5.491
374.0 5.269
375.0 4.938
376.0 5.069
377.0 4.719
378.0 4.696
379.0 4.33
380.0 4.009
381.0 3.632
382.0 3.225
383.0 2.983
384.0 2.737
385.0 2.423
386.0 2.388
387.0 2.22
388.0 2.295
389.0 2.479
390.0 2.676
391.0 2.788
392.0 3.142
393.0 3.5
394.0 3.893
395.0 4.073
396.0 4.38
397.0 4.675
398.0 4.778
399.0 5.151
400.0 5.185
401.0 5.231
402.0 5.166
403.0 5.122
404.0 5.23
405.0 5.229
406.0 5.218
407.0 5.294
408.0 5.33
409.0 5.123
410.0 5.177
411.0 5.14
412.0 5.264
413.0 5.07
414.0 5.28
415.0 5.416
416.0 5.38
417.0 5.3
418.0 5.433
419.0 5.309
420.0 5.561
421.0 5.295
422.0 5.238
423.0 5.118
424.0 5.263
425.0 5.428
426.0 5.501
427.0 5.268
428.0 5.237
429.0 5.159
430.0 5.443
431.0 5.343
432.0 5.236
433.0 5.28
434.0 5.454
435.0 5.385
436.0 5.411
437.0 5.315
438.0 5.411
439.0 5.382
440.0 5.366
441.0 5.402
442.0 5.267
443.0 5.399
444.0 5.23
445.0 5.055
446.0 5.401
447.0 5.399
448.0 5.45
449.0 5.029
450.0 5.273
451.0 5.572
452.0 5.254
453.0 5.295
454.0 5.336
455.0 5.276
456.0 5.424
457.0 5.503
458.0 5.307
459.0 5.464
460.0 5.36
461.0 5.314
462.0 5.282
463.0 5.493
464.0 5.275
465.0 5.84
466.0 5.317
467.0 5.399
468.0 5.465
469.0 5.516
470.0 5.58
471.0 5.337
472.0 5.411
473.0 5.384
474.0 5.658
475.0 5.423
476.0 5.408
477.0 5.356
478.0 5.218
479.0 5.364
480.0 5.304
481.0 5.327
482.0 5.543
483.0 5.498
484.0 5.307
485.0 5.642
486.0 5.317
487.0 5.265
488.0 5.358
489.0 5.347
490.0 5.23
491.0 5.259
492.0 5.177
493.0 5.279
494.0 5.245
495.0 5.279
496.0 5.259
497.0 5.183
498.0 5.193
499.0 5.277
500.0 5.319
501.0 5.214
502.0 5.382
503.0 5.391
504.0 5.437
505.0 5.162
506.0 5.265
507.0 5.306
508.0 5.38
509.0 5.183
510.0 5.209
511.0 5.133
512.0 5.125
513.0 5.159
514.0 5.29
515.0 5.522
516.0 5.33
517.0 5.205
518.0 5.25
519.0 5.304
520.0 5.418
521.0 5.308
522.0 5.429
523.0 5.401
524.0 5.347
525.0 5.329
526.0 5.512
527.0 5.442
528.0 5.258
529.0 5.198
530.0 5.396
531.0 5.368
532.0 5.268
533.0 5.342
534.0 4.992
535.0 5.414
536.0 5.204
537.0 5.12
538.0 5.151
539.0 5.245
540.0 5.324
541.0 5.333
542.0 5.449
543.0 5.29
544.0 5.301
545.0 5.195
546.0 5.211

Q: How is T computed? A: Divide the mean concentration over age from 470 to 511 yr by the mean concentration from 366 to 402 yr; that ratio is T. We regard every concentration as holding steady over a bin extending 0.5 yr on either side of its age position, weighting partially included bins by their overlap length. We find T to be 1.3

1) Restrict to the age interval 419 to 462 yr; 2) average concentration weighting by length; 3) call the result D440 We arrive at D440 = 5.33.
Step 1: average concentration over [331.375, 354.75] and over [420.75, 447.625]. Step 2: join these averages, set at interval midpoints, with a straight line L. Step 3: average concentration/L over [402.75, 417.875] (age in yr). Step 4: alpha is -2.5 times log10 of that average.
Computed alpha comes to 0.05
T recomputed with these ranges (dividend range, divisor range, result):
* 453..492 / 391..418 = 1.10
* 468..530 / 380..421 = 1.22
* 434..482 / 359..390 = 1.21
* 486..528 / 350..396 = 1.17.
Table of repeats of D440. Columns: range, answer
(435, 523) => 5.34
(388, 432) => 4.86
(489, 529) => 5.29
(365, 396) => 4.06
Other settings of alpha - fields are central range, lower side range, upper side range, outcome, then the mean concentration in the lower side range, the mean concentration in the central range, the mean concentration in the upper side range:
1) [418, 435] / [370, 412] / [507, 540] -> -0.167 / 4.3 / 5.33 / 5.29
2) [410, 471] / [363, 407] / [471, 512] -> -0.102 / 4.38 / 5.35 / 5.32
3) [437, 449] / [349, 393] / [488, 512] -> -0.076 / 4.6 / 5.33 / 5.26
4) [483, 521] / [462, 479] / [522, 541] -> 0.015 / 5.44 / 5.29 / 5.3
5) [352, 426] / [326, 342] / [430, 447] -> 0.248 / 6.78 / 4.78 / 5.34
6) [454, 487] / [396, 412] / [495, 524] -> -0.038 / 5.12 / 5.41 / 5.29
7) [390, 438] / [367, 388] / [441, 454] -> -0.049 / 4.24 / 5.03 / 5.31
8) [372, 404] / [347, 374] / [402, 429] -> 0.323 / 5.5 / 4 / 5.27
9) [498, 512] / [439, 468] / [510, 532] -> 0.011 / 5.36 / 5.27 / 5.32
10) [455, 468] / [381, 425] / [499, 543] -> -0.115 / 4.45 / 5.41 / 5.3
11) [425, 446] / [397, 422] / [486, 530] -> -0.018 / 5.23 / 5.33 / 5.29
